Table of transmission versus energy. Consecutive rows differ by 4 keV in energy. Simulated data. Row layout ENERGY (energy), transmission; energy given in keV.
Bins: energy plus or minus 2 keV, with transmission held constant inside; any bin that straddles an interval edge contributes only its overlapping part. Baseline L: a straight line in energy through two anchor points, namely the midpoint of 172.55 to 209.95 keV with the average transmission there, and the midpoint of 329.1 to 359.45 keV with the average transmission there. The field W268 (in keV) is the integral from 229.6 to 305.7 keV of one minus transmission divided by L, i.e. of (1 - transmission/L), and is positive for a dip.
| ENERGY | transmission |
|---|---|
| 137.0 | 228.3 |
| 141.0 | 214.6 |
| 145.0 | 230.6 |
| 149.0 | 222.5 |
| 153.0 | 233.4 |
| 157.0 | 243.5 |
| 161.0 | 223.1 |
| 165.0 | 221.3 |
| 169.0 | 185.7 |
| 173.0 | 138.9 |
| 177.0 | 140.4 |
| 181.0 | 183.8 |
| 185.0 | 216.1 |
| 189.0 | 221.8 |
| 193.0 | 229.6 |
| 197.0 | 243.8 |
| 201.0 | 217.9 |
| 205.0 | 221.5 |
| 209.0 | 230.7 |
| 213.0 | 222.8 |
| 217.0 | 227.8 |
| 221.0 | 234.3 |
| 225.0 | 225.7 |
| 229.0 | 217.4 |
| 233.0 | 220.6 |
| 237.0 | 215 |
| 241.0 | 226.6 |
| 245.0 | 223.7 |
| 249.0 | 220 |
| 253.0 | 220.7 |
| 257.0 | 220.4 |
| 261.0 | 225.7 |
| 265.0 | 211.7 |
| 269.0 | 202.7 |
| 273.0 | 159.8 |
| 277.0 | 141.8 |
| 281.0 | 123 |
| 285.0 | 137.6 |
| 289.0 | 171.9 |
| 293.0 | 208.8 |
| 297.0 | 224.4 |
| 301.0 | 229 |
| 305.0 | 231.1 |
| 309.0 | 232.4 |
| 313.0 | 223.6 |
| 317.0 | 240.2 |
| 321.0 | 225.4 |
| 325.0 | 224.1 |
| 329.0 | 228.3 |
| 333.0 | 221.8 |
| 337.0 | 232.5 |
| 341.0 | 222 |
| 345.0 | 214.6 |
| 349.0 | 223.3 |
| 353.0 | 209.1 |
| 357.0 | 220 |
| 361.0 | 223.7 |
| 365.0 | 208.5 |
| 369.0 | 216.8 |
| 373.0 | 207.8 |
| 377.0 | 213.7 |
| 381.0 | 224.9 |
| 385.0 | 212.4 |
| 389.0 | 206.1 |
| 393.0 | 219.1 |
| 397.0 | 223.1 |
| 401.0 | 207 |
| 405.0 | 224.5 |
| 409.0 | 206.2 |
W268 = 4.6 keV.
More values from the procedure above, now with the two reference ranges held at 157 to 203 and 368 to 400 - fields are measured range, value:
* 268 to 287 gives 5.34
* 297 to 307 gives -0.87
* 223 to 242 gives -1.29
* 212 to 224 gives -1.32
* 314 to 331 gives -1.40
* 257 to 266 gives -0.50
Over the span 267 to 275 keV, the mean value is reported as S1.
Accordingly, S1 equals 181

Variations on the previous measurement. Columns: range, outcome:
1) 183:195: 222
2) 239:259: 222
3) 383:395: 213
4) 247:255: 220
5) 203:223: 227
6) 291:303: 221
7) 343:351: 219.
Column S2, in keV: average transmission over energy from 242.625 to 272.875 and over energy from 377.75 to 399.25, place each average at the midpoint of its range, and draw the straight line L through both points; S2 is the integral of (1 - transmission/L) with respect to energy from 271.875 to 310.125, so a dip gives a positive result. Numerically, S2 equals 5.25 keV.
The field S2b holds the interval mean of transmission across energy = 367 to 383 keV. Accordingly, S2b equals 216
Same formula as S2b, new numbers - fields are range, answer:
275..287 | 134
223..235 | 221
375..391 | 214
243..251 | 222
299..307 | 230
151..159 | 238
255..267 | 219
